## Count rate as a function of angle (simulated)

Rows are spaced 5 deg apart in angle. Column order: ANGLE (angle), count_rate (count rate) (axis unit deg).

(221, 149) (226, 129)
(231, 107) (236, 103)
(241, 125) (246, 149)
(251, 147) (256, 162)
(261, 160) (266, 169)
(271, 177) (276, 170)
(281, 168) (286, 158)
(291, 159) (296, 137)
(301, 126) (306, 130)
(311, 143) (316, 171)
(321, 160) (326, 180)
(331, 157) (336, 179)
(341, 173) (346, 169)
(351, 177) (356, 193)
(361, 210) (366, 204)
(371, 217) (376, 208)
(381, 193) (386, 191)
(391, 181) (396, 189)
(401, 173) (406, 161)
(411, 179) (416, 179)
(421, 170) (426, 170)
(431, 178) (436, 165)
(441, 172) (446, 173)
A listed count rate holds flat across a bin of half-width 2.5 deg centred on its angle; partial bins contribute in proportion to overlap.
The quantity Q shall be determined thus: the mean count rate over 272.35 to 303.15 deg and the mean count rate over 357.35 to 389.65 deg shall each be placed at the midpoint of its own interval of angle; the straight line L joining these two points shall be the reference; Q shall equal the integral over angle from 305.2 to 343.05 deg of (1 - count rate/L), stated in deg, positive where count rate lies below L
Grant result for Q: 2.6 deg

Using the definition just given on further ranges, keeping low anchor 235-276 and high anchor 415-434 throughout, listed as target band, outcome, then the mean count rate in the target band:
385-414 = -1.4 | 178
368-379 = -2.9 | 211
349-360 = -1.6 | 189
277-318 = 2.0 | 150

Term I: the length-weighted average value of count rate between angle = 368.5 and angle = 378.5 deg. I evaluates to 212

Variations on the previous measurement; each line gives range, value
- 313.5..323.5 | 166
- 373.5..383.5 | 200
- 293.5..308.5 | 131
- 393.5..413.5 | 176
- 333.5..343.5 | 176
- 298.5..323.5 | 146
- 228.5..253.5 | 126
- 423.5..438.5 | 171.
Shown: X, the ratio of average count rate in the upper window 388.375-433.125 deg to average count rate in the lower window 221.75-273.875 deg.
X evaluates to 1.23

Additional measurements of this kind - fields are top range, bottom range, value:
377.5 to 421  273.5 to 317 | 1.20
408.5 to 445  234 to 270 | 1.18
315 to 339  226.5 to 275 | 1.17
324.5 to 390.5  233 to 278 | 1.25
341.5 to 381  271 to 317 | 1.28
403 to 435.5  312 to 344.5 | 1.02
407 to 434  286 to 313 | 1.24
